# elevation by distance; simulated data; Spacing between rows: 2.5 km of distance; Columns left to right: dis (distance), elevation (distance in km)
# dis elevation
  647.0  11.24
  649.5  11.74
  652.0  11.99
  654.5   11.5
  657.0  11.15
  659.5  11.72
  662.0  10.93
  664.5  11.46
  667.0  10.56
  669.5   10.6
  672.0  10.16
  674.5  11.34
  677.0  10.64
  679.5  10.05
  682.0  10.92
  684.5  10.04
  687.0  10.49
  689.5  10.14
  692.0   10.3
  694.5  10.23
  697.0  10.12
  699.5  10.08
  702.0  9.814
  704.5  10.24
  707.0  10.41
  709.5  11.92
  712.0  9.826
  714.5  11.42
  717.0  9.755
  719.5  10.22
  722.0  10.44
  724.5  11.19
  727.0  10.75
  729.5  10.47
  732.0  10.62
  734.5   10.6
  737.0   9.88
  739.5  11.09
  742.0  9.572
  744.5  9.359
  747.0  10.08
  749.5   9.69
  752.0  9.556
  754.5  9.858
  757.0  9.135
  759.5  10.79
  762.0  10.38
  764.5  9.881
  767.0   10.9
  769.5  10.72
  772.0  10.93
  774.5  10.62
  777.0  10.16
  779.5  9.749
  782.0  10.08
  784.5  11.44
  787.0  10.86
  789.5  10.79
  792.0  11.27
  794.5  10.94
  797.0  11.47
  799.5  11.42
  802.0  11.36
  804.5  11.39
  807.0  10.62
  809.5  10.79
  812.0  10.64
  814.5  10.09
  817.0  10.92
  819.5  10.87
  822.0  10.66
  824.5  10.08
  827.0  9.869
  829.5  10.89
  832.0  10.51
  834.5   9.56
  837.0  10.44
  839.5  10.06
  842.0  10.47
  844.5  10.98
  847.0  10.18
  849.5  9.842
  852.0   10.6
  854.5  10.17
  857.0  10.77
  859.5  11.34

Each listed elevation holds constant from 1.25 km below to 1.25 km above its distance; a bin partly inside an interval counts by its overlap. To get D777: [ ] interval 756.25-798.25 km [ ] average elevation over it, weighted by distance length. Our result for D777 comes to 10.6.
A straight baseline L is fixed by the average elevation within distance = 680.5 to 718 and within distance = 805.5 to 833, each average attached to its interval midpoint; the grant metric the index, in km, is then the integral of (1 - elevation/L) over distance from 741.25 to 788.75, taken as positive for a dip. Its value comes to 1.2 km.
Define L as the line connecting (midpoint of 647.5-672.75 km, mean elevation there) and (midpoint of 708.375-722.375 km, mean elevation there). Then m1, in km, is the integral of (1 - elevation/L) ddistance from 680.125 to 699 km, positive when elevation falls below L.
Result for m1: 1.0 km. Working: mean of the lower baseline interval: 11.2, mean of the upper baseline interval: 10.6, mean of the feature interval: 10.3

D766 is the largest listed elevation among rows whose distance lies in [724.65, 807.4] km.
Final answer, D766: 11.47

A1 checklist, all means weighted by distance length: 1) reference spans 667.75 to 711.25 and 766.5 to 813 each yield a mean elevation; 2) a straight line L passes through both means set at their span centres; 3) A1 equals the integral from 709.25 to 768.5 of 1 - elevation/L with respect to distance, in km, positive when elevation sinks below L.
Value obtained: 2.0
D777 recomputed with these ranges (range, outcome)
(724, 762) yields 10.2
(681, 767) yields 10.3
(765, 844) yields 10.7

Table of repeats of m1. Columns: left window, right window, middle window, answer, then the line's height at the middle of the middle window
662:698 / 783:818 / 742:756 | 1.4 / 10.8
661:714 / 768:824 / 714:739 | 0.2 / 10.6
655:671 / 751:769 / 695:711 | 0.4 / 10.7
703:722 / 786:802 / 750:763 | 1.1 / 10.9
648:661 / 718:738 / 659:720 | 3.1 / 11.1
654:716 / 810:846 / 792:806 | -1.1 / 10.5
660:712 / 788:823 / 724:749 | 0.9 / 10.7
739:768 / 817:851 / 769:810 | -2.9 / 10.2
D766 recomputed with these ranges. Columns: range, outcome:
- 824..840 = 10.89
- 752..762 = 10.79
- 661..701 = 11.46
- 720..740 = 11.19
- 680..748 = 11.92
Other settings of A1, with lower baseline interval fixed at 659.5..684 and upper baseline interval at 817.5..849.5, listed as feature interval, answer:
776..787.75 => 0.1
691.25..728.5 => 0.8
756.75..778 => 0.2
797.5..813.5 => -0.9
